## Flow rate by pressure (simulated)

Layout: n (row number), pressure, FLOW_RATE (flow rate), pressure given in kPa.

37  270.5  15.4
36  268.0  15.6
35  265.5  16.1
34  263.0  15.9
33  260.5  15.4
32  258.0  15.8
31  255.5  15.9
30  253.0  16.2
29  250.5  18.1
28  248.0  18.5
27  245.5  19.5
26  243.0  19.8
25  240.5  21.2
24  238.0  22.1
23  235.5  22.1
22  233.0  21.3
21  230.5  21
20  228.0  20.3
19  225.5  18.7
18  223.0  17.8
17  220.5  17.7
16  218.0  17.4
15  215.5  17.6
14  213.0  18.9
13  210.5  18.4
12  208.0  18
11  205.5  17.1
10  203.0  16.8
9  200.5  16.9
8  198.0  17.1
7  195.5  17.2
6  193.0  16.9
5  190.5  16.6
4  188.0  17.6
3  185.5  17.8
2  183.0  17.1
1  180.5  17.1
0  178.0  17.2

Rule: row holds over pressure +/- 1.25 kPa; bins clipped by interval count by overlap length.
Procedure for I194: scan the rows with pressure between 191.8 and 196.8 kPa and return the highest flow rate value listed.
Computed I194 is 17.2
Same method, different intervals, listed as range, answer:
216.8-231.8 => 21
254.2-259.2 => 15.9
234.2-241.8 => 22.1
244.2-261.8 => 19.5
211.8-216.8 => 18.9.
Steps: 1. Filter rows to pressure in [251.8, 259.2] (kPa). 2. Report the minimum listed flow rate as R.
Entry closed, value 15.8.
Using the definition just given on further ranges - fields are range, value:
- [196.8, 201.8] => 16.9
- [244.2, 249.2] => 18.5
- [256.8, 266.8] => 15.4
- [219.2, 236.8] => 17.7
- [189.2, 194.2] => 16.6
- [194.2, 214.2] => 16.8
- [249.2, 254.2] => 16.2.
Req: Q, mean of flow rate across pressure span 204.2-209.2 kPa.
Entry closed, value 17.5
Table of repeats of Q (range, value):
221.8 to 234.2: 19.8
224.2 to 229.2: 19.5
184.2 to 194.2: 17.2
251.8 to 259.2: 16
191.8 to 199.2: 17.1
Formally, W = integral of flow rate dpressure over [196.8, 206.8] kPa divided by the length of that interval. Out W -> 17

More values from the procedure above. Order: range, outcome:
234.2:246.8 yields 20.9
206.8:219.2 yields 18.1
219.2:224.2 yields 17.7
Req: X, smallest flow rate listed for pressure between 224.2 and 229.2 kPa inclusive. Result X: 18.7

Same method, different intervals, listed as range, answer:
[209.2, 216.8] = 17.6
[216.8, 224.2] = 17.4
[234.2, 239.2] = 22.1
